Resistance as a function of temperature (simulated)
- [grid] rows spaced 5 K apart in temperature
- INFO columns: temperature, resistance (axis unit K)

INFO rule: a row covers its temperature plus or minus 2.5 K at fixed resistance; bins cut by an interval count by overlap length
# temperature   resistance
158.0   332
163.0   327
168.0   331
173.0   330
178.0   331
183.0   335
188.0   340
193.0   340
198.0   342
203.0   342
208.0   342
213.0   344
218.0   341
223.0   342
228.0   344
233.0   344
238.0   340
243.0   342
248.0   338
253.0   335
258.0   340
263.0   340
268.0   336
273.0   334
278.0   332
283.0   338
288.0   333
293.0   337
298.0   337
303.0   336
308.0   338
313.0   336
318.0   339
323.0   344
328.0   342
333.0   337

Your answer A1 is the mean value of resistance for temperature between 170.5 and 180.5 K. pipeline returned 330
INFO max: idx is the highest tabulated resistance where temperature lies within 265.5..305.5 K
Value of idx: 338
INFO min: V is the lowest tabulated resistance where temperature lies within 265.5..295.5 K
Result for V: 332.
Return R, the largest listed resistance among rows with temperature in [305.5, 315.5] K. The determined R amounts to 338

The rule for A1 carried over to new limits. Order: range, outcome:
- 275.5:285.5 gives 335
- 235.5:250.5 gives 340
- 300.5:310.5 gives 337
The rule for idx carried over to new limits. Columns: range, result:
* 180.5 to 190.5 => 340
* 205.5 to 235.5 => 344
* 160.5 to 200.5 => 342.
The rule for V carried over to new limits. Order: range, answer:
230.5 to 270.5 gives 335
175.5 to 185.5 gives 331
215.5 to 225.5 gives 341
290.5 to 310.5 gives 336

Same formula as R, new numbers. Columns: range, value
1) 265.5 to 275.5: 336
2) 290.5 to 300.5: 337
